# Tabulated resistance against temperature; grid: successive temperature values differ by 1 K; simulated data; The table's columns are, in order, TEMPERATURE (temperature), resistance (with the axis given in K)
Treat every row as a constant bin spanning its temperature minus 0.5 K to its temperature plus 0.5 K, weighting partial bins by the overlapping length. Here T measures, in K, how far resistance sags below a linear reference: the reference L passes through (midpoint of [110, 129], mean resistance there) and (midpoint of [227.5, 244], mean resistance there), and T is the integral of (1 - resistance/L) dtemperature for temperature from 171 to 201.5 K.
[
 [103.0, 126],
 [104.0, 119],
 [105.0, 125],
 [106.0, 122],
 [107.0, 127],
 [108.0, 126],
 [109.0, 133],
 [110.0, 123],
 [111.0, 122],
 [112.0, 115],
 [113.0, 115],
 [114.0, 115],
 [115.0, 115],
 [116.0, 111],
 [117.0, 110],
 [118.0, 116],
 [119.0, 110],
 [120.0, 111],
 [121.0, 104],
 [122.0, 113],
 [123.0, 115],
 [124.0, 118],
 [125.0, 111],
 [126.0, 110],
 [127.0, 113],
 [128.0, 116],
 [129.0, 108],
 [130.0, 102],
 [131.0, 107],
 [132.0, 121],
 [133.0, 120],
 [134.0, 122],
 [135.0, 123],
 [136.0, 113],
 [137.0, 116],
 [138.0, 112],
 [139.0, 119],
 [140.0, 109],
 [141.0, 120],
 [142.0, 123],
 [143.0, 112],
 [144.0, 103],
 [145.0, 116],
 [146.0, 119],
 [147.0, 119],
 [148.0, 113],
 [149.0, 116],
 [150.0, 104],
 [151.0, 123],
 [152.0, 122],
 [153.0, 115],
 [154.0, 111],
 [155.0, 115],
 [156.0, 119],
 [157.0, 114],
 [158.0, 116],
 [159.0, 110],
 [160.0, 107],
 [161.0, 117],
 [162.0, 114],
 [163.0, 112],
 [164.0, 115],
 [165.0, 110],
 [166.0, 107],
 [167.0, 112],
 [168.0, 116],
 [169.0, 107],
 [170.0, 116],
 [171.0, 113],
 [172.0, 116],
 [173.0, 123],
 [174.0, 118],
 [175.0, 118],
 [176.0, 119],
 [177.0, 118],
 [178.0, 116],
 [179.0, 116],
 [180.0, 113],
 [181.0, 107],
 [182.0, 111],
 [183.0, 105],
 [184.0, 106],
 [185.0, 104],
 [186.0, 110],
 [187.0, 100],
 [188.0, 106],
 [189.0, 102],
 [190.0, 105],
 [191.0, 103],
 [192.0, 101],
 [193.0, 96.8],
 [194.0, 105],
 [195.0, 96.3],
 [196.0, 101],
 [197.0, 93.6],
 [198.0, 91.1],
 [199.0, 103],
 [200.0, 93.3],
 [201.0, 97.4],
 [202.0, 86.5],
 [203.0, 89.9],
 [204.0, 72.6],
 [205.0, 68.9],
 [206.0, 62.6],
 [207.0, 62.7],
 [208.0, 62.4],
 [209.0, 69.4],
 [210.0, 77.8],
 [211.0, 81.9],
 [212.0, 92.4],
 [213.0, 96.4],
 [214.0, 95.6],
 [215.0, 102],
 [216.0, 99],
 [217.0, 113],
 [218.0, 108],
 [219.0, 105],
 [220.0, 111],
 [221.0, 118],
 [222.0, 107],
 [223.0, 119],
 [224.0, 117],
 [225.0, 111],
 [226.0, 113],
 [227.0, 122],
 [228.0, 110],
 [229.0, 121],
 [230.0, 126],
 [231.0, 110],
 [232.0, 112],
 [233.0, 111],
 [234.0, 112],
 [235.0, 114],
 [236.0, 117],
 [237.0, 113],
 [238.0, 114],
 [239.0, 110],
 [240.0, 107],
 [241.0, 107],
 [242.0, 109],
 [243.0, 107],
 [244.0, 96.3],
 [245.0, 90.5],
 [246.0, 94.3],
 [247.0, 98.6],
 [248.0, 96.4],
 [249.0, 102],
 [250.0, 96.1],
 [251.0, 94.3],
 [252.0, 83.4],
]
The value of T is 1.6 K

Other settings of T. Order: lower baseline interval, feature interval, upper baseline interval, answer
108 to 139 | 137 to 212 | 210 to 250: 3.90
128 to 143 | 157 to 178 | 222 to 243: 0.08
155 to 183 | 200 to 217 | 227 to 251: 4.12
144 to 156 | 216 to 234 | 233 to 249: -0.98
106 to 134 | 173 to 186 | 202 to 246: -0.68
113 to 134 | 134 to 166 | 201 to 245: -1.51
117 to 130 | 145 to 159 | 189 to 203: -1.25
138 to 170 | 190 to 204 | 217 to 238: 2.18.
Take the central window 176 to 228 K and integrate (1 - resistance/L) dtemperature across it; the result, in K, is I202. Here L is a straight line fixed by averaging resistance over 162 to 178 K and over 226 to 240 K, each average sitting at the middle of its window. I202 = 6.8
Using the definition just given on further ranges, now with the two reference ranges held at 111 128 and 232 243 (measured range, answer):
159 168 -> 0.0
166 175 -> -0.2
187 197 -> 0.9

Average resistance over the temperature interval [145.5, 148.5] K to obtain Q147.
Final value 117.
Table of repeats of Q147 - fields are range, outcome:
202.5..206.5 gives 73.5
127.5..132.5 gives 111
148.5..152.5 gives 116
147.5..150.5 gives 111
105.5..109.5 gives 127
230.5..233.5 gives 111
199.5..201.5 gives 95.3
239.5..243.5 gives 108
